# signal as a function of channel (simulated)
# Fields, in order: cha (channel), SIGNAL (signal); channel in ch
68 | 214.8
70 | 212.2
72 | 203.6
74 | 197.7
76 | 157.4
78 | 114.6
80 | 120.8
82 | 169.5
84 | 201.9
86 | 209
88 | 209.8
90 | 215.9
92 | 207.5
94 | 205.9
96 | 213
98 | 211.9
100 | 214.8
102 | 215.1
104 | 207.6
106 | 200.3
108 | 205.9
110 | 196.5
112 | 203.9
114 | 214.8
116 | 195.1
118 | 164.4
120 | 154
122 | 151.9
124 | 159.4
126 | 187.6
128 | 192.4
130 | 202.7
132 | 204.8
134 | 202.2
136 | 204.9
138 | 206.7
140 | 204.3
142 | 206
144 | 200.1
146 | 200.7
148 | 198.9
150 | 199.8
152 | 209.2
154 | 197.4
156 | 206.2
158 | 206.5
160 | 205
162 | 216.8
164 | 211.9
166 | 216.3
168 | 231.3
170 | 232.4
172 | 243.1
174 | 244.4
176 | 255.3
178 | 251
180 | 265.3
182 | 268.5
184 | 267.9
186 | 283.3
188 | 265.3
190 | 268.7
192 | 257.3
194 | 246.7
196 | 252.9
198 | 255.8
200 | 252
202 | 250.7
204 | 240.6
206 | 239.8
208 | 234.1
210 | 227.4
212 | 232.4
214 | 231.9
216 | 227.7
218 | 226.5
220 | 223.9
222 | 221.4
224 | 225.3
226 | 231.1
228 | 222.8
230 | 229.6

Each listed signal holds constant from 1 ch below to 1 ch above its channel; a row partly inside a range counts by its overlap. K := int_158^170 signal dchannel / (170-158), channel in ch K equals 217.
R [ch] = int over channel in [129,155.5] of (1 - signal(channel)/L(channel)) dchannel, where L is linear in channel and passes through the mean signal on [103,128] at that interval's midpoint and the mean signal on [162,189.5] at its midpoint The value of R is 1.3 ch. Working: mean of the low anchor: 187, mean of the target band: 203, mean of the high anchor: 248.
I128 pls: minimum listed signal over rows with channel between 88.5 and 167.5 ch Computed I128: 151.9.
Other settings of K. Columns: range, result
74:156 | 194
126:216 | 229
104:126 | 186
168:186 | 254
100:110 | 207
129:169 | 207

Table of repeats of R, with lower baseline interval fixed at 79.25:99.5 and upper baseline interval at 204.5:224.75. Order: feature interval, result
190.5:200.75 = -1.3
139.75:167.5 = 1.0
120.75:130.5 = 1.4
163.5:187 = -3.1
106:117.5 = 0.1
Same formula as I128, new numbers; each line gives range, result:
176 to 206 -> 239.8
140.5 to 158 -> 197.4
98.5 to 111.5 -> 196.5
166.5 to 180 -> 231.3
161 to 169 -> 211.9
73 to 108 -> 114.6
